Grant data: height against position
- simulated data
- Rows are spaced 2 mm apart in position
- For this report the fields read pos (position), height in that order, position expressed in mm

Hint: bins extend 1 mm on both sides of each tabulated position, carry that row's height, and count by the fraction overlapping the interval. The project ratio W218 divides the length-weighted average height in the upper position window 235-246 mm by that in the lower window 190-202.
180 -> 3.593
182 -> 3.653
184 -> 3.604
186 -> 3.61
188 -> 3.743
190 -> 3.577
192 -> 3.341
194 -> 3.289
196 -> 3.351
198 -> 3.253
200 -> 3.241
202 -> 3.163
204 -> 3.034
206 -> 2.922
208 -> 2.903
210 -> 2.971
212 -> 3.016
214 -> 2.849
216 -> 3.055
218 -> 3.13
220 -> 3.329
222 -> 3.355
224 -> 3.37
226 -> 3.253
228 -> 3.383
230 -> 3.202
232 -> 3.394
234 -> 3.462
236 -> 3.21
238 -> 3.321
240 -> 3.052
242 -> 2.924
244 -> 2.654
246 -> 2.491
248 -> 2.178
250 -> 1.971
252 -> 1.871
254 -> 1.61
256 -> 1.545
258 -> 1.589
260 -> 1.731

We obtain 0.9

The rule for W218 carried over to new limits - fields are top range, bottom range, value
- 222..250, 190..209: 0.95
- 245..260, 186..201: 0.55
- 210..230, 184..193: 0.89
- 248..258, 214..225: 0.55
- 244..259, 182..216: 0.60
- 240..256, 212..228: 0.70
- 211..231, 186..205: 0.95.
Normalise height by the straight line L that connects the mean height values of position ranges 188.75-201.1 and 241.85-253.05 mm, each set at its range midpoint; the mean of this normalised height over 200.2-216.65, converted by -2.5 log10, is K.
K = 0.03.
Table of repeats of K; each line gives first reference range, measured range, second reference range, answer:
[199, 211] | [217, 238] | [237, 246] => -0.12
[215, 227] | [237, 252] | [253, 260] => -0.19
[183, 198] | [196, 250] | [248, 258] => -0.20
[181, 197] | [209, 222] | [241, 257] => -0.06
